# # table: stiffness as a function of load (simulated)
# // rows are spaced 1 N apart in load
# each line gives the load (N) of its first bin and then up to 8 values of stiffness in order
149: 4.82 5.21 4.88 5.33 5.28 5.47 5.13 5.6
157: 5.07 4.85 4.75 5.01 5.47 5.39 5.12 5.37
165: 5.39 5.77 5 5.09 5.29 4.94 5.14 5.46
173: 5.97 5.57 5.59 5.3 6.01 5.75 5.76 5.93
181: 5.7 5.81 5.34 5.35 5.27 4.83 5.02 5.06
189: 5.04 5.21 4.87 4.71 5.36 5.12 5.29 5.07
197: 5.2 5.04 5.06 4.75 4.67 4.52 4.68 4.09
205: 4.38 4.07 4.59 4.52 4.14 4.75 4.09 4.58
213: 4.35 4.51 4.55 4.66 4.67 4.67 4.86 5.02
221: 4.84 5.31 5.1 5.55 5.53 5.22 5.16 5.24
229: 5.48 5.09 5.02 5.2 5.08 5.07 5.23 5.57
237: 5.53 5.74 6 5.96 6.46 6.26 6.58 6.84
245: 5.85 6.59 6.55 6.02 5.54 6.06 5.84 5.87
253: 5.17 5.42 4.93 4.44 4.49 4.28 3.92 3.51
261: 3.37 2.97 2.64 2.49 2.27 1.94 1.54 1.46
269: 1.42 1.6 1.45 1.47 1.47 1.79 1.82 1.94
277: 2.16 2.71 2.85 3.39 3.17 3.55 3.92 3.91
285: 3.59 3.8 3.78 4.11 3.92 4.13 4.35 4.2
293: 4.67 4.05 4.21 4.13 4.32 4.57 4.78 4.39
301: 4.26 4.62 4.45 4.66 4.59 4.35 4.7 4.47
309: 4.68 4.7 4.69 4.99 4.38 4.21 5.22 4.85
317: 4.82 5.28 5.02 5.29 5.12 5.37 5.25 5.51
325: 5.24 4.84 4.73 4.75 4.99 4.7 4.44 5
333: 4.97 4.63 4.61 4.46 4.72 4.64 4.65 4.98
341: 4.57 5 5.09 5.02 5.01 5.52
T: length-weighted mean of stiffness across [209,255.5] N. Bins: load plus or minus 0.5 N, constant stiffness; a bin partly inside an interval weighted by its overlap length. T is 5.37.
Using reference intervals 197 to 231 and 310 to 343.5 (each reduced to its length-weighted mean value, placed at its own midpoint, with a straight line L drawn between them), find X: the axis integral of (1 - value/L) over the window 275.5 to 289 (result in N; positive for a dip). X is 4.2 N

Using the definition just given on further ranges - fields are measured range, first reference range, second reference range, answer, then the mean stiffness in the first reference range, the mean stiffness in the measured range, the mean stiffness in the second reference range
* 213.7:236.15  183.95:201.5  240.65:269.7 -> -1.51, 5.04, 5.07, 4.48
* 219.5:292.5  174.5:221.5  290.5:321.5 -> 7.84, 4.95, 4.27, 4.61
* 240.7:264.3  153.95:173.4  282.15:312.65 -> -2.28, 5.26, 5.1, 4.32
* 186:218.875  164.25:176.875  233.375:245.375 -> 5.26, 5.39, 4.73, 5.92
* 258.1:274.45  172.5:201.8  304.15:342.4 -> 9.00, 5.29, 2.26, 4.82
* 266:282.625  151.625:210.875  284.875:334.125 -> 9.22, 5.13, 2.12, 4.62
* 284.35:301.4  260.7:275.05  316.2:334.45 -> -4.74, 1.97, 4.19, 5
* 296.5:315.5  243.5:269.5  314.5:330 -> 1.16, 4.29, 4.58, 5.07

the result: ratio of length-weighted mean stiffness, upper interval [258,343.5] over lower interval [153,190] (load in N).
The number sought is 0.74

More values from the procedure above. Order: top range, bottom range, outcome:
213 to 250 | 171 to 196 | 1.01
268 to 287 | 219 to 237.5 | 0.49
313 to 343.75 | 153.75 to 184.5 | 0.91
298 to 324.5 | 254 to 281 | 1.78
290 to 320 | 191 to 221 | 0.98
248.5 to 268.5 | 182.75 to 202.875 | 0.78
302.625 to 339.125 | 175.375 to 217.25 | 0.97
